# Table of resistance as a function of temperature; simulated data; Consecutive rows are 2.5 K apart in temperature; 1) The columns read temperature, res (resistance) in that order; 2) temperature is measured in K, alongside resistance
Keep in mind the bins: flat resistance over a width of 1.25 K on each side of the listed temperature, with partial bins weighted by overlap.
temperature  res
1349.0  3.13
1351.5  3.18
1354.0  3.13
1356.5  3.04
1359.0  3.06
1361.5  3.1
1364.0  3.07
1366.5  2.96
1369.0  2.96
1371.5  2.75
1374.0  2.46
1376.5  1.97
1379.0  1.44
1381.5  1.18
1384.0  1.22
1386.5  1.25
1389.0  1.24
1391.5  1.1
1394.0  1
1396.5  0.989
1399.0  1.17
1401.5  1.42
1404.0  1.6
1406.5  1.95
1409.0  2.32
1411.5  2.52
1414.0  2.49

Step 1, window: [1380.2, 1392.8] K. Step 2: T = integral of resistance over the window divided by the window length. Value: 1.2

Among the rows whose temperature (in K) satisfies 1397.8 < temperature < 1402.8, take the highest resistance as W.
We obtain 1.42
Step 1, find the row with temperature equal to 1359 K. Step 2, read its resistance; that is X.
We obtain 3.06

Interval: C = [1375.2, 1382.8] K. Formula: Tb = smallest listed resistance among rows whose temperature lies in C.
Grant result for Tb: 1.18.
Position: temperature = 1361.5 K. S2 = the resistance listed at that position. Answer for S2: 3.1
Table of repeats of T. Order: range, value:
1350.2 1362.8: 3.1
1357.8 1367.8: 3.05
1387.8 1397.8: 1.08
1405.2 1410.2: 2.13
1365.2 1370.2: 2.96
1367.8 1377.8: 2.53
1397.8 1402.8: 1.3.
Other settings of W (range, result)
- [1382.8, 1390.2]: 1.25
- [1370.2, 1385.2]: 2.75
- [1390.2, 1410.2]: 2.32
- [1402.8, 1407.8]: 1.95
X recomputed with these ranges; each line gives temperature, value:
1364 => 3.07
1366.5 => 2.96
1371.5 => 2.75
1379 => 1.44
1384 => 1.22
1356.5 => 3.04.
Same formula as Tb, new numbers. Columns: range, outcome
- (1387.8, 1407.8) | 0.989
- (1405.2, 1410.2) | 1.95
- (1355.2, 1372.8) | 2.75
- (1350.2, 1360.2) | 3.04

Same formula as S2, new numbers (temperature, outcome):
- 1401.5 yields 1.42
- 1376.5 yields 1.97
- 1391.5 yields 1.1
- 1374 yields 2.46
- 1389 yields 1.24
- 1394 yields 1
